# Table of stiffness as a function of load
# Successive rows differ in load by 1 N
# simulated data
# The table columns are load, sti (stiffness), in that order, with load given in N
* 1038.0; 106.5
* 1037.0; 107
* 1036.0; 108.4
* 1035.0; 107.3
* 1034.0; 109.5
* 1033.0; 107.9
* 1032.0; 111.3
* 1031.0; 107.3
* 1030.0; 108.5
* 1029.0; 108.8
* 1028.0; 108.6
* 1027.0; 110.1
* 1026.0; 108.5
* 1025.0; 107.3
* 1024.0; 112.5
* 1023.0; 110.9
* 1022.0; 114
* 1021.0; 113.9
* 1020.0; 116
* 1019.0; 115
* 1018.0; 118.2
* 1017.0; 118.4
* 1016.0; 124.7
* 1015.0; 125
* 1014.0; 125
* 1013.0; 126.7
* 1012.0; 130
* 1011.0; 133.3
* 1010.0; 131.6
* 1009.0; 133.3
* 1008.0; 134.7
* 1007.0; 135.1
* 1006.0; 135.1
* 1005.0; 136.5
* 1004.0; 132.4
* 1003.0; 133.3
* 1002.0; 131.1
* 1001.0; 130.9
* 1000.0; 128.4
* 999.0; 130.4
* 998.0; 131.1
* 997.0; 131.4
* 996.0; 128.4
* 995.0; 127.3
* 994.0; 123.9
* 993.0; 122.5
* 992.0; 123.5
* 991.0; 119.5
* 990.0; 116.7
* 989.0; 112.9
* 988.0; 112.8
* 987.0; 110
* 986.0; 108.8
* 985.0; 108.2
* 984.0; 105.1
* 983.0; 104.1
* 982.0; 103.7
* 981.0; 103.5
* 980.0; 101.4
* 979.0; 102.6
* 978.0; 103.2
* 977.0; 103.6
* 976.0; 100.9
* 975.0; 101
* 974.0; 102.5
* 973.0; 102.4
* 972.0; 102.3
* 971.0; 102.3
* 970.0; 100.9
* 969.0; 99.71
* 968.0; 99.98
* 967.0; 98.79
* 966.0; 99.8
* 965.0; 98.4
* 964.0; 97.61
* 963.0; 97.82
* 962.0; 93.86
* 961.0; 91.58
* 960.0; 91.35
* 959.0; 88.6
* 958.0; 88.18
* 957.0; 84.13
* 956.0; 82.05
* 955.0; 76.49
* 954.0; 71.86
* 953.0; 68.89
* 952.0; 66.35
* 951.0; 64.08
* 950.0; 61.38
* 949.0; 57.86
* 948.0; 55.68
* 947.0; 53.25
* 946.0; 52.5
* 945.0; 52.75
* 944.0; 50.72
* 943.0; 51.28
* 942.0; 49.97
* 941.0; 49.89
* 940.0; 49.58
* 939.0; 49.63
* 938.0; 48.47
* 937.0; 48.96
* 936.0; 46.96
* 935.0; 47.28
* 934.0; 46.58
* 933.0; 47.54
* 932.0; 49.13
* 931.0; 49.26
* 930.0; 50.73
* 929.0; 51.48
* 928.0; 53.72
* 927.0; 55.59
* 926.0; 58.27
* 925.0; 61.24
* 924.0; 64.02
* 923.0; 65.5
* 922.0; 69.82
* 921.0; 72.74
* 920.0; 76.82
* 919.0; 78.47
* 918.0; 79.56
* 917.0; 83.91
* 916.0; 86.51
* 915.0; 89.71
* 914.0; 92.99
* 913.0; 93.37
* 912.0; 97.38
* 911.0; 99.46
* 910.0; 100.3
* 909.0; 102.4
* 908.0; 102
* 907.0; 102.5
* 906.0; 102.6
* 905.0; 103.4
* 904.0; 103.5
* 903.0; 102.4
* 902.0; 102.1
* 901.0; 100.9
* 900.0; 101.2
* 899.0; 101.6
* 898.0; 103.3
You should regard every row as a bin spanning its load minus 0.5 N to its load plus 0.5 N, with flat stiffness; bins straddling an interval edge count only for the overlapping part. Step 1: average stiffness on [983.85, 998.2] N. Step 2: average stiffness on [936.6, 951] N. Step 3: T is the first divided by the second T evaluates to 2.26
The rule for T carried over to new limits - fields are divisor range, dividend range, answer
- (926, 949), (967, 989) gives 2.04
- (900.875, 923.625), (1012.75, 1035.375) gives 1.24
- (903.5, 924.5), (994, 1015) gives 1.47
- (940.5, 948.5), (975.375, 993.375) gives 2.09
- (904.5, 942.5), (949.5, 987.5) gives 1.34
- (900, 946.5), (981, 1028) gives 1.69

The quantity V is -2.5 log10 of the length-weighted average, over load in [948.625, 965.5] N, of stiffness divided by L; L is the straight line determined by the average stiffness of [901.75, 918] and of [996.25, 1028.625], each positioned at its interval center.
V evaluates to 0.32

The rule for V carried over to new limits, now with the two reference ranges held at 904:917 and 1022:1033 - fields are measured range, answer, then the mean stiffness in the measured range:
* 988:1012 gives -0.202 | 129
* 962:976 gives 0.036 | 100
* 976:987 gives 0.003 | 105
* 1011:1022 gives -0.124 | 122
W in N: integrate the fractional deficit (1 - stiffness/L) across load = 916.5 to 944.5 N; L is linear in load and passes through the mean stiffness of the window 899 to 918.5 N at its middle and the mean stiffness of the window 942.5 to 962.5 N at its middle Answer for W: 8.9 N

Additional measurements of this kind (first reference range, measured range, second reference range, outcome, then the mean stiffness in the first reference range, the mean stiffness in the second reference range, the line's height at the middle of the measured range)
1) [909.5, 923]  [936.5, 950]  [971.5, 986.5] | 6.0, 85.5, 104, 93.2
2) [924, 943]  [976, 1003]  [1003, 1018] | -1.9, 51.2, 130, 108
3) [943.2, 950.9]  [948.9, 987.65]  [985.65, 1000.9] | -4.0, 55.2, 122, 86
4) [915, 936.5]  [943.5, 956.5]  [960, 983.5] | 3.2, 62.3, 100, 82.4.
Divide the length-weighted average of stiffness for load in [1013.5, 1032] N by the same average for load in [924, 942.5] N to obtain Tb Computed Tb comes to 2.23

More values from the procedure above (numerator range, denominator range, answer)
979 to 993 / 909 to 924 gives 1.30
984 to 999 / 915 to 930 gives 1.75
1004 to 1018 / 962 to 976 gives 1.30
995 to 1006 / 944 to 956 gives 2.11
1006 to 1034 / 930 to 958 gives 2.07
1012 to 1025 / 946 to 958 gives 1.75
